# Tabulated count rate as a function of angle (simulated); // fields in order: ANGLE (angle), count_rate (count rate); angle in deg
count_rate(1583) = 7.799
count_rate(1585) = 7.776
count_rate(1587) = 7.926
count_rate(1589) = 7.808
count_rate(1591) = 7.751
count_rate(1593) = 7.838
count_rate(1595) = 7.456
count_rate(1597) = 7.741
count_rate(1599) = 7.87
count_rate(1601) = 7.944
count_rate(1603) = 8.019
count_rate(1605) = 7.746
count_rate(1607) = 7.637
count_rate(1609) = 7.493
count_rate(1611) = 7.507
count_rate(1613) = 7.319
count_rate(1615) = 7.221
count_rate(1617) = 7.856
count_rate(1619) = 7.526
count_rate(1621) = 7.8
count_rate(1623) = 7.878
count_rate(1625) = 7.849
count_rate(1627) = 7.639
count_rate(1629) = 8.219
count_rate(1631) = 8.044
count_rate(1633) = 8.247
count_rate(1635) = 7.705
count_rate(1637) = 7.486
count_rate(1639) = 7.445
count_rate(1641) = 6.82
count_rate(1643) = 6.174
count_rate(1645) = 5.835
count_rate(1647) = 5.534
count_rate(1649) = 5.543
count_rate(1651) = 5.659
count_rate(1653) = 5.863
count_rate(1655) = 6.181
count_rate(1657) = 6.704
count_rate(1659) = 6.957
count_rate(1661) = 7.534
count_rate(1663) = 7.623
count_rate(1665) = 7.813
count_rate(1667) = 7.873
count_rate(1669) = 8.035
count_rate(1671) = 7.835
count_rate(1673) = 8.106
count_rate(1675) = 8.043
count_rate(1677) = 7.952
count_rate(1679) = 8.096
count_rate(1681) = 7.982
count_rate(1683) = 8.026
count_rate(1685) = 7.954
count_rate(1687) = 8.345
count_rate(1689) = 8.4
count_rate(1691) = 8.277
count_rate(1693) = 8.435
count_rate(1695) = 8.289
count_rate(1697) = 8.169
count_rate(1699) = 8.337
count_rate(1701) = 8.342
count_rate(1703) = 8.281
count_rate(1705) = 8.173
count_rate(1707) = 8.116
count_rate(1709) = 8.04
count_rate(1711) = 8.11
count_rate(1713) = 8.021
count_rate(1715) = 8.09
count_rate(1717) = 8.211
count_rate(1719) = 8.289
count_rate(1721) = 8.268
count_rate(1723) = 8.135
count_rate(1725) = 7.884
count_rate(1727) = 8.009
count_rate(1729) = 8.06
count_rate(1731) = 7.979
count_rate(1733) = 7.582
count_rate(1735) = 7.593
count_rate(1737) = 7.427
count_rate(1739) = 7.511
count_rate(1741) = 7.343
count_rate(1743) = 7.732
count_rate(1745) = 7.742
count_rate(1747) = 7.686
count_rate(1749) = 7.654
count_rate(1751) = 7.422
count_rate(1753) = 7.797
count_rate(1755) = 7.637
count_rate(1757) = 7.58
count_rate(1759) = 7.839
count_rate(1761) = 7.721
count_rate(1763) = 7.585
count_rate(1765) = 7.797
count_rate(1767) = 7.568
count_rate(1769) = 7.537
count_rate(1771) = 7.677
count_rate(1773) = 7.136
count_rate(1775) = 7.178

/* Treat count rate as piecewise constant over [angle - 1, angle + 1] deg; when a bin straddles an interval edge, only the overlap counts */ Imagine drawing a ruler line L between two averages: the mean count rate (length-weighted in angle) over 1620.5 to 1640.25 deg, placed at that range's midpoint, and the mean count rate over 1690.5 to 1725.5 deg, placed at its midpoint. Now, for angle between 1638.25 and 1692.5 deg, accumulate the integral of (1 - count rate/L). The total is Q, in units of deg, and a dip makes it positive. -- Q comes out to 4.8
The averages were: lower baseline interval 7.82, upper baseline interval 8.2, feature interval 7.29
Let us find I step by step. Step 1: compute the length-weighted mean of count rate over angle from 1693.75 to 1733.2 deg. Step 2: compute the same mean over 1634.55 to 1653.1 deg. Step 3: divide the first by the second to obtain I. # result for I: 1.27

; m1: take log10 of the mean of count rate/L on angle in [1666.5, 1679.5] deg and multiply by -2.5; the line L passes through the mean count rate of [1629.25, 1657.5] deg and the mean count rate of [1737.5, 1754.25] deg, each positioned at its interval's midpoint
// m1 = -0.15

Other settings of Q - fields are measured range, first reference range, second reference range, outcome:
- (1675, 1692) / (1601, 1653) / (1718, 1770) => -1.41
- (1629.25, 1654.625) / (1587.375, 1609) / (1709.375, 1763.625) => 3.44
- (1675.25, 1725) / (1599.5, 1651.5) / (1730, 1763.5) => -4.31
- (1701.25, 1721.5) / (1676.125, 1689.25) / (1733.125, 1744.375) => -0.93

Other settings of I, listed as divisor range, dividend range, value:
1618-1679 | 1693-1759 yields 1.09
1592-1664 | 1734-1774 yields 1.04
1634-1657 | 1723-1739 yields 1.22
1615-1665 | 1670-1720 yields 1.15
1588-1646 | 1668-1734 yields 1.07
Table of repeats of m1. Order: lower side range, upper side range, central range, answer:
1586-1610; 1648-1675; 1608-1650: 0.02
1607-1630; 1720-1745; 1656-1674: 0.02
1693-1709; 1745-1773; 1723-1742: 0.03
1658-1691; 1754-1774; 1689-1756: -0.03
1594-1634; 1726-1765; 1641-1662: 0.23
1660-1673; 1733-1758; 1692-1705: -0.08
